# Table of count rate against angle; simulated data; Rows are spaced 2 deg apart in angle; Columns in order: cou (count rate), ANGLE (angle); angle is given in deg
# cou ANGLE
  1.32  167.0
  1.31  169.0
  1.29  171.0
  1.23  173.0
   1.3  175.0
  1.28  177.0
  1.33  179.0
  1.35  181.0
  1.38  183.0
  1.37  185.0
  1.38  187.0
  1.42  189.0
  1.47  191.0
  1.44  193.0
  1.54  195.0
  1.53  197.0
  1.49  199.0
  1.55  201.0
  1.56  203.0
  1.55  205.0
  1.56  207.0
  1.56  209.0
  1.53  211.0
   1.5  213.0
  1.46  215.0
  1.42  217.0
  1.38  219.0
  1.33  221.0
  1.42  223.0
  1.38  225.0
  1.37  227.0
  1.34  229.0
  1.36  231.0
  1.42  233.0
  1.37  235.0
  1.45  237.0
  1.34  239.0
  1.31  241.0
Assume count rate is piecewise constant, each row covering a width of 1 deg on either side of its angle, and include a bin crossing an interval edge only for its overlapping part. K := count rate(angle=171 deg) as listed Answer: 1.29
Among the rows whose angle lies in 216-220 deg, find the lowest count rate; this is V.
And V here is 1.38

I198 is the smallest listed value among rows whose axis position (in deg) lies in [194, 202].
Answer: 1.49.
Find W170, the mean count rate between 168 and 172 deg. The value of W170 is 1.3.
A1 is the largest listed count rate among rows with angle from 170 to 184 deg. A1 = 1.38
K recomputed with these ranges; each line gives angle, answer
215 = 1.46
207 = 1.56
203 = 1.56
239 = 1.34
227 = 1.37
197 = 1.53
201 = 1.55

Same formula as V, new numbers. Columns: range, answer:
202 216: 1.46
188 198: 1.42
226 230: 1.34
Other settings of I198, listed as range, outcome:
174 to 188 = 1.28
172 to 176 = 1.23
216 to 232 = 1.33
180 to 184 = 1.35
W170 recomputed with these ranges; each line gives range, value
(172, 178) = 1.27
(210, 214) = 1.52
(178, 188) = 1.36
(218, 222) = 1.35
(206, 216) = 1.52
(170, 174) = 1.26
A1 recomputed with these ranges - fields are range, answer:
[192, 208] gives 1.56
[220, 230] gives 1.42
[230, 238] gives 1.45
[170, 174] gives 1.29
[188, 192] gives 1.47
